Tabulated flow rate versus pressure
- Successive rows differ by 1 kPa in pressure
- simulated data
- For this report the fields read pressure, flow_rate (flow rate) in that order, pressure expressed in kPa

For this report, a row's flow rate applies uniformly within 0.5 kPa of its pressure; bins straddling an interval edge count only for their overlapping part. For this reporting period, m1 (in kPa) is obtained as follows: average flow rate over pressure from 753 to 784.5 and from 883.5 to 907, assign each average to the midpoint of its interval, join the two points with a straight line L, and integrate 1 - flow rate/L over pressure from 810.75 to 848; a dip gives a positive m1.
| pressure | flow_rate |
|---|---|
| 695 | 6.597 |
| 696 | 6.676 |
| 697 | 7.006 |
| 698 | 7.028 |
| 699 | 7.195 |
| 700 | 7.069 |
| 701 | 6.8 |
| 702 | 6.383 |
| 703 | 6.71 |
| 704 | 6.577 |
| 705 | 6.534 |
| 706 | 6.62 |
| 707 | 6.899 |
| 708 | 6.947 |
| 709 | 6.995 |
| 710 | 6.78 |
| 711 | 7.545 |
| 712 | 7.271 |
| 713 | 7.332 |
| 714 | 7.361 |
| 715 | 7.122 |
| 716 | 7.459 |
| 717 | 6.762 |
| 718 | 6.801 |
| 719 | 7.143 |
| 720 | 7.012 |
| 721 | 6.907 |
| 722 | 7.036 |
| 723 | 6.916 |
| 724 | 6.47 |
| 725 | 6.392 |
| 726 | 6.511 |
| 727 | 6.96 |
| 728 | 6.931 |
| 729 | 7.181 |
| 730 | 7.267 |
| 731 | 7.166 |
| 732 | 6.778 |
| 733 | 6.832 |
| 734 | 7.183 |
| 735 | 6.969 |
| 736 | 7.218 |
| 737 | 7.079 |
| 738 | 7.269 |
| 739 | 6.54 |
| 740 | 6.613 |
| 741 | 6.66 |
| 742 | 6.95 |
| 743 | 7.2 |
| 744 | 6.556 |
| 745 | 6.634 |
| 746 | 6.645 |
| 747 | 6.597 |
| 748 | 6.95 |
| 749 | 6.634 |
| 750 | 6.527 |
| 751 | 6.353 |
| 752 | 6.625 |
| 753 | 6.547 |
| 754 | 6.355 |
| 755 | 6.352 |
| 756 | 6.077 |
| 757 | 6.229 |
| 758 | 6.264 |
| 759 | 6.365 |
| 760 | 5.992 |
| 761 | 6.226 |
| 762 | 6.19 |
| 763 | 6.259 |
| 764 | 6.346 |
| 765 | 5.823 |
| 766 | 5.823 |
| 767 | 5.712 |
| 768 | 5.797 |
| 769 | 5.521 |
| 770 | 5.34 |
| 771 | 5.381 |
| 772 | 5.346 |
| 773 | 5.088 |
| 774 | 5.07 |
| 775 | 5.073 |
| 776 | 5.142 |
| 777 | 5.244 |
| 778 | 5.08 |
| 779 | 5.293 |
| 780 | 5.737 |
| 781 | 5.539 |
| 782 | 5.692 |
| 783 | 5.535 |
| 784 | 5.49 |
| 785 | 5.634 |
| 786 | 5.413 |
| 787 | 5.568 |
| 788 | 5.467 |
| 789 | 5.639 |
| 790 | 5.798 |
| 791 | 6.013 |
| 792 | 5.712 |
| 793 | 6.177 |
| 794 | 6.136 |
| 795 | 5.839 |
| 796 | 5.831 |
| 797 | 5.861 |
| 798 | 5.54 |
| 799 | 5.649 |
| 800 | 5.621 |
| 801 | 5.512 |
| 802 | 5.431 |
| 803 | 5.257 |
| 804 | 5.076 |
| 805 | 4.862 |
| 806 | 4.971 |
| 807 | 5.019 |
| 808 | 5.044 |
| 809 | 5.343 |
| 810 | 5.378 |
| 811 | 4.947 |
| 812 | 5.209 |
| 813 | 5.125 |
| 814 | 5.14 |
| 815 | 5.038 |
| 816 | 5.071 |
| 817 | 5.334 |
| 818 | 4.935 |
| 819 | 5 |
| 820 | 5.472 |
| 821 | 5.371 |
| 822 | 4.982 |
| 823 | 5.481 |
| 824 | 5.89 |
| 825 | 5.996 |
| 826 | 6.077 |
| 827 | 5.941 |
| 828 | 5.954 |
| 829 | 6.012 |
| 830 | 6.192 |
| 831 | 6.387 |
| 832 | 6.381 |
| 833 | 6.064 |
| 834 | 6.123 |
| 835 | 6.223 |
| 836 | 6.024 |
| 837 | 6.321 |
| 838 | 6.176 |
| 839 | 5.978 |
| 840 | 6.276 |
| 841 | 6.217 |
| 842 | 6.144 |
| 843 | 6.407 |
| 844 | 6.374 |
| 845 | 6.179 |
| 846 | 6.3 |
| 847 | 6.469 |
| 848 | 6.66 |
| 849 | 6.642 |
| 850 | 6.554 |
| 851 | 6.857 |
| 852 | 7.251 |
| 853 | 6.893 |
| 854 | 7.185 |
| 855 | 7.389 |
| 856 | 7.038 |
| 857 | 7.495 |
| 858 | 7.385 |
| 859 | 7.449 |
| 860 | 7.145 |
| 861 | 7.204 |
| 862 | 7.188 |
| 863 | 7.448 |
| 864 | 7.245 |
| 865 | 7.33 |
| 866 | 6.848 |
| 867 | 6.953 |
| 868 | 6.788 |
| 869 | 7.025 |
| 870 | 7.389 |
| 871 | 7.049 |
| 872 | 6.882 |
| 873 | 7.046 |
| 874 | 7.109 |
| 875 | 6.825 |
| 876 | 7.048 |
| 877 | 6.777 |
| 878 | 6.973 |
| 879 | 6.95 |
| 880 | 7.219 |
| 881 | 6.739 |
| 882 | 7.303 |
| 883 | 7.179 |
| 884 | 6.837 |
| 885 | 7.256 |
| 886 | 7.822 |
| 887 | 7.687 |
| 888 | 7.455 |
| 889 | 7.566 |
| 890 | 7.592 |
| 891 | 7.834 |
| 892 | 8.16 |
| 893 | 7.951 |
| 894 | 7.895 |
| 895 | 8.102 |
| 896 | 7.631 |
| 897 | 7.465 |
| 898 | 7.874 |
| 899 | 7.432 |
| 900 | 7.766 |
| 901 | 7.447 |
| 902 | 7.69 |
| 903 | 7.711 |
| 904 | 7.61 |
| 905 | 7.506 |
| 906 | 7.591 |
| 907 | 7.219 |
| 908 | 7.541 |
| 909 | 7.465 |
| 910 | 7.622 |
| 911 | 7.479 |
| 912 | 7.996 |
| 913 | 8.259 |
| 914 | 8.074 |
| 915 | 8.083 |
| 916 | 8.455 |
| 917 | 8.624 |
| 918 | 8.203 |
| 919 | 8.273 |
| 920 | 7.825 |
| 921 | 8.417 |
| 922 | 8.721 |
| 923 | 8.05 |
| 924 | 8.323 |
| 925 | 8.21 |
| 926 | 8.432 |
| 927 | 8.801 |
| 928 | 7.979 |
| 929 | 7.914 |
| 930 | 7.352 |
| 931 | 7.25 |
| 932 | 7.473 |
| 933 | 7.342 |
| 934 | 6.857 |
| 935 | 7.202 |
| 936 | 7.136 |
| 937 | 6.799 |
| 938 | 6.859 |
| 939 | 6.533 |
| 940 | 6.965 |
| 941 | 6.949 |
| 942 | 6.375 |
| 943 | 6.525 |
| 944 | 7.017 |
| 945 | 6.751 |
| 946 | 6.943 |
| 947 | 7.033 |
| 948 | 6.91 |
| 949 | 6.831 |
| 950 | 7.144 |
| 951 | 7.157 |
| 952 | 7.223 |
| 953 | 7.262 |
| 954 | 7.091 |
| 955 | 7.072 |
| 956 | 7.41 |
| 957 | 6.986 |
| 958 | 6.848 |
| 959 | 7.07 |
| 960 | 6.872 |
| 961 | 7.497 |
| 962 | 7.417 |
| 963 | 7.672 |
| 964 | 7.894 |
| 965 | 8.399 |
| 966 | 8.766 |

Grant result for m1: 4.6 kPa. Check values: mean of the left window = 5.74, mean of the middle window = 5.83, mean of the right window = 7.64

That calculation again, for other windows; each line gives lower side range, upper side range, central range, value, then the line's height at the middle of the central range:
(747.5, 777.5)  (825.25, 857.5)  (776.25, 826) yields 6.0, 6.19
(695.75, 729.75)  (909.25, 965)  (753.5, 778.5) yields 4.6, 7.06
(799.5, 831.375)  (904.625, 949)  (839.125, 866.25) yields -3.2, 6.13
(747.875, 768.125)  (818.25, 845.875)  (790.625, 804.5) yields 1.0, 6.11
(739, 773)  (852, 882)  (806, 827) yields 4.4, 6.72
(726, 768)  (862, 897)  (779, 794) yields 2.5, 6.8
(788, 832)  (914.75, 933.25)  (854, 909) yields -1.7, 7.14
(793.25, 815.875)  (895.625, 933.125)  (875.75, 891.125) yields -0.2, 7.17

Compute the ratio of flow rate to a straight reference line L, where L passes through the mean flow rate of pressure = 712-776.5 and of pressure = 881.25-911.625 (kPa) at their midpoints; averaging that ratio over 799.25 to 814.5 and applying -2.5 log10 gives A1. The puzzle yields 0.31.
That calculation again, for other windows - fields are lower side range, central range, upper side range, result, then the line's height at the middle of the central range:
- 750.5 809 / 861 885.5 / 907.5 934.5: 0.02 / 7.19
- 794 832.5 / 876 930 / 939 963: -0.19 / 6.48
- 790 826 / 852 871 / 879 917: -0.07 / 6.74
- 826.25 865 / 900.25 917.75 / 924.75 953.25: -0.11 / 7.02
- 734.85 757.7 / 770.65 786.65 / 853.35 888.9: 0.26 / 6.8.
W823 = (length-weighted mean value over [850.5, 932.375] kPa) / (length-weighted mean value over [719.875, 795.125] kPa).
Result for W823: 1.21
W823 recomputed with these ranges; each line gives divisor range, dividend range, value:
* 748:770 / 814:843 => 0.94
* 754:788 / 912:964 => 1.31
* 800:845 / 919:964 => 1.30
